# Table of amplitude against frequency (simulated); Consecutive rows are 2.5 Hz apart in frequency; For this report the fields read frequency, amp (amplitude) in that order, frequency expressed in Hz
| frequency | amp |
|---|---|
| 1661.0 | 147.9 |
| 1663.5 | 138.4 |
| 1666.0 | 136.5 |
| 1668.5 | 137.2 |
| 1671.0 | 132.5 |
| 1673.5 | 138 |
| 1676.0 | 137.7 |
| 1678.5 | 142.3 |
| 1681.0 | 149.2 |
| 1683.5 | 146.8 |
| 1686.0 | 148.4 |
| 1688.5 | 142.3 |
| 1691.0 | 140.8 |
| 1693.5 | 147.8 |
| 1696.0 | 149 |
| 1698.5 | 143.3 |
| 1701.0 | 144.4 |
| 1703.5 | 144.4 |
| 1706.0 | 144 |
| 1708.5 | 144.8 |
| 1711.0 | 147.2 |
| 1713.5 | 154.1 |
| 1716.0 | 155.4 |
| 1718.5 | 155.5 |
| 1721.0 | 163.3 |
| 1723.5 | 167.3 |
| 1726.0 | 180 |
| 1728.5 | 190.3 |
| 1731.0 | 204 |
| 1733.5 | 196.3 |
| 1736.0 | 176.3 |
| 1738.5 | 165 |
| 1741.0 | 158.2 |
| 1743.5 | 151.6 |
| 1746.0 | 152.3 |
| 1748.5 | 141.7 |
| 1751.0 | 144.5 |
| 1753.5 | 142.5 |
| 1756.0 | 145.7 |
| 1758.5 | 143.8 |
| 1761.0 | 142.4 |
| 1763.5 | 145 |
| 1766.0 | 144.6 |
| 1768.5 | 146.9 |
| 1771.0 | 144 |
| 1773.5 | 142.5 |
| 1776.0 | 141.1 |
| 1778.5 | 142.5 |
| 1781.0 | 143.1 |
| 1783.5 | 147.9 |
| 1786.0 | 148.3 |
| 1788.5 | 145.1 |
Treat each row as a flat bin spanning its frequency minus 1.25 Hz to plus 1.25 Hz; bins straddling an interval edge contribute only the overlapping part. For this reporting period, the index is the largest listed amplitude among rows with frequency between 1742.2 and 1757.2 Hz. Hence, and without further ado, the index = 152.3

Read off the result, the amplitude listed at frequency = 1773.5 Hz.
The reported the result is 142.5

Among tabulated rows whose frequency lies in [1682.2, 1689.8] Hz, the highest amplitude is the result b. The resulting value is 148.4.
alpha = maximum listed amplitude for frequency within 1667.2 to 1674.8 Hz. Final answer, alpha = 138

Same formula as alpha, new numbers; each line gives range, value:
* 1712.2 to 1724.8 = 167.3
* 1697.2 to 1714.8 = 154.1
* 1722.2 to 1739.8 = 204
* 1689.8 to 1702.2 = 149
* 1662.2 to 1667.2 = 138.4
